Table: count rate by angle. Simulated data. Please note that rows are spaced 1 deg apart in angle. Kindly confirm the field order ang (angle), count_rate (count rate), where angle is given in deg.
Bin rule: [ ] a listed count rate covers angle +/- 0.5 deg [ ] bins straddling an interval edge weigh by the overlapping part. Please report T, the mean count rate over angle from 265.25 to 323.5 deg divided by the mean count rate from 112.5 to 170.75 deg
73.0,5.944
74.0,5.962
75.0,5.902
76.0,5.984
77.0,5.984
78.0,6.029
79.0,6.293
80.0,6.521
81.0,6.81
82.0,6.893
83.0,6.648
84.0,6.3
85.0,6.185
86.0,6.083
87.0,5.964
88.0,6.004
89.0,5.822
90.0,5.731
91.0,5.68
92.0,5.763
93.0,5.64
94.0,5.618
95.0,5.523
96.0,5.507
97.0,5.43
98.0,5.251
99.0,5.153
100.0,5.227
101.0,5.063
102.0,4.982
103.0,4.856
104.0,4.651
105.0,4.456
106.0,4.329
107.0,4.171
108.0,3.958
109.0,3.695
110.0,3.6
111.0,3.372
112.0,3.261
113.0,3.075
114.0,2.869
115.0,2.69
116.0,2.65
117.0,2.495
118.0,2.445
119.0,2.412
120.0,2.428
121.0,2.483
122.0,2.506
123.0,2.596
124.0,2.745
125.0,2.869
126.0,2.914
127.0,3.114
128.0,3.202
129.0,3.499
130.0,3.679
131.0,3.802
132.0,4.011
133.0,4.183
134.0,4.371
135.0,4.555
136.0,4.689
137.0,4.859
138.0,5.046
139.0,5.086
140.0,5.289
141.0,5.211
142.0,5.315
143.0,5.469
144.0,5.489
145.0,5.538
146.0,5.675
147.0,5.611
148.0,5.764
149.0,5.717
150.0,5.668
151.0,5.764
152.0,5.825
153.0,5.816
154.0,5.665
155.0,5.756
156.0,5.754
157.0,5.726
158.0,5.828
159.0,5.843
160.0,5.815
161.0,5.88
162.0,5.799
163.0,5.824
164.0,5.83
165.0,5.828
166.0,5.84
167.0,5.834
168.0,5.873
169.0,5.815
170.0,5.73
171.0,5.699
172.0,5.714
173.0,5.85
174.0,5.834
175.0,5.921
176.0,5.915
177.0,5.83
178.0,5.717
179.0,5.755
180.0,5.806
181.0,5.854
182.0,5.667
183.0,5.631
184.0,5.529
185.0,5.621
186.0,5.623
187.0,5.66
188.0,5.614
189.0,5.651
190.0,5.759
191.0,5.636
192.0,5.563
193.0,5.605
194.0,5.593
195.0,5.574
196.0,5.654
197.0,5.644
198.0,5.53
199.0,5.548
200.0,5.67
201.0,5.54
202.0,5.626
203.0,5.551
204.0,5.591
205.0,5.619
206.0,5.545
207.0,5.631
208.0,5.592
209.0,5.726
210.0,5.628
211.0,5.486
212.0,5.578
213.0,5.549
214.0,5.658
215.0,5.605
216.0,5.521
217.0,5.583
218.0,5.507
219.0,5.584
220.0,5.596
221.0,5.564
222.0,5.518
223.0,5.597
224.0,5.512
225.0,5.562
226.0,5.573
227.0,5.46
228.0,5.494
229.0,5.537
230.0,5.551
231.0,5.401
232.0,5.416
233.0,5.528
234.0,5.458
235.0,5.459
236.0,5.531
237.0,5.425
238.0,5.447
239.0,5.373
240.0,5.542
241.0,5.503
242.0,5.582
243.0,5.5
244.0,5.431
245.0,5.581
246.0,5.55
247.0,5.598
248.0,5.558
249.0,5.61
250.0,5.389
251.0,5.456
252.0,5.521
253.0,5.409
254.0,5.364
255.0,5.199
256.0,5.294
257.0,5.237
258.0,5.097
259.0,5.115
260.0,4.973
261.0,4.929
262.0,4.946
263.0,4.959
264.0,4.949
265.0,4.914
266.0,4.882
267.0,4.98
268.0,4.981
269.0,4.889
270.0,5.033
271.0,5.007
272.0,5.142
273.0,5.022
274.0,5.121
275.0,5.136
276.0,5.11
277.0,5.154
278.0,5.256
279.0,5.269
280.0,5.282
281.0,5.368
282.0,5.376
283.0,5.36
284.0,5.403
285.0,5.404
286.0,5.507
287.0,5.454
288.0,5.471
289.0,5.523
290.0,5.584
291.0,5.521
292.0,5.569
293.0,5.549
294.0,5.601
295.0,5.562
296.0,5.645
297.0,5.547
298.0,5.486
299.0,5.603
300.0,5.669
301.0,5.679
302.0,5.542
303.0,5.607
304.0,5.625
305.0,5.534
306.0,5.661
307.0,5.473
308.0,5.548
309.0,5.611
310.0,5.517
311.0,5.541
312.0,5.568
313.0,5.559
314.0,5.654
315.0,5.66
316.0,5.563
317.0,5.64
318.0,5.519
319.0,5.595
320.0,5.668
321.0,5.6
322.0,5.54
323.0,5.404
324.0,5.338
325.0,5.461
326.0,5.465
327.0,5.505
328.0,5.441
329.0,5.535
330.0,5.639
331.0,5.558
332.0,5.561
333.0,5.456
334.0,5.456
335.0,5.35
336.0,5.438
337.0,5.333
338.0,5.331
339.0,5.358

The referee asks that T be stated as 1.17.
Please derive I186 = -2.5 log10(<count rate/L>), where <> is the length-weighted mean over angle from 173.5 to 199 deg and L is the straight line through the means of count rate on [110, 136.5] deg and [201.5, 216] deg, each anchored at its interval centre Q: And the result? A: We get -0.15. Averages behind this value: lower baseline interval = 3.2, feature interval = 5.68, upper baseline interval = 5.6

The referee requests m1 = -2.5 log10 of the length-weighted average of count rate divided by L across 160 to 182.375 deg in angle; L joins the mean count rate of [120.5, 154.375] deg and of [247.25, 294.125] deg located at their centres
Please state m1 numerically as -0.228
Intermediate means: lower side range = 4.53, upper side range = 5.25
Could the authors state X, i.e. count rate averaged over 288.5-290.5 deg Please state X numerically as 5.55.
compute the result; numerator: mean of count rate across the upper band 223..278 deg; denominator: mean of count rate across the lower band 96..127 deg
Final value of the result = 1.46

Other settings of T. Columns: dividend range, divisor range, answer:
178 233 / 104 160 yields 1.31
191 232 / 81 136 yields 1.29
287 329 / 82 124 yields 1.25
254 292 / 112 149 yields 1.32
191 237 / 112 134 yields 1.84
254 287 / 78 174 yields 1.05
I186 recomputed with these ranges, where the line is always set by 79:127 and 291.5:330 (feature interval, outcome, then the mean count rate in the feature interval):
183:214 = -0.127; 5.61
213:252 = -0.073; 5.52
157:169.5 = -0.209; 5.83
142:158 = -0.195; 5.68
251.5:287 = 0.038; 5.16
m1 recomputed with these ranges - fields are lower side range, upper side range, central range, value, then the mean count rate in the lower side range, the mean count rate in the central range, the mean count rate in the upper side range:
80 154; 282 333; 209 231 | -0.087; 4.64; 5.56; 5.54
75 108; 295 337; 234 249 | 0.012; 5.62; 5.51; 5.55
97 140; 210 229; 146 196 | -0.220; 3.78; 5.74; 5.55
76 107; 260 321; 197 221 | -0.018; 5.66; 5.59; 5.38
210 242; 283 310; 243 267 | 0.055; 5.52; 5.26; 5.55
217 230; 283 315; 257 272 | 0.115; 5.54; 4.99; 5.55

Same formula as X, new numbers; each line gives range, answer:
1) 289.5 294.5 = 5.56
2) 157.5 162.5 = 5.83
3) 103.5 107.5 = 4.4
